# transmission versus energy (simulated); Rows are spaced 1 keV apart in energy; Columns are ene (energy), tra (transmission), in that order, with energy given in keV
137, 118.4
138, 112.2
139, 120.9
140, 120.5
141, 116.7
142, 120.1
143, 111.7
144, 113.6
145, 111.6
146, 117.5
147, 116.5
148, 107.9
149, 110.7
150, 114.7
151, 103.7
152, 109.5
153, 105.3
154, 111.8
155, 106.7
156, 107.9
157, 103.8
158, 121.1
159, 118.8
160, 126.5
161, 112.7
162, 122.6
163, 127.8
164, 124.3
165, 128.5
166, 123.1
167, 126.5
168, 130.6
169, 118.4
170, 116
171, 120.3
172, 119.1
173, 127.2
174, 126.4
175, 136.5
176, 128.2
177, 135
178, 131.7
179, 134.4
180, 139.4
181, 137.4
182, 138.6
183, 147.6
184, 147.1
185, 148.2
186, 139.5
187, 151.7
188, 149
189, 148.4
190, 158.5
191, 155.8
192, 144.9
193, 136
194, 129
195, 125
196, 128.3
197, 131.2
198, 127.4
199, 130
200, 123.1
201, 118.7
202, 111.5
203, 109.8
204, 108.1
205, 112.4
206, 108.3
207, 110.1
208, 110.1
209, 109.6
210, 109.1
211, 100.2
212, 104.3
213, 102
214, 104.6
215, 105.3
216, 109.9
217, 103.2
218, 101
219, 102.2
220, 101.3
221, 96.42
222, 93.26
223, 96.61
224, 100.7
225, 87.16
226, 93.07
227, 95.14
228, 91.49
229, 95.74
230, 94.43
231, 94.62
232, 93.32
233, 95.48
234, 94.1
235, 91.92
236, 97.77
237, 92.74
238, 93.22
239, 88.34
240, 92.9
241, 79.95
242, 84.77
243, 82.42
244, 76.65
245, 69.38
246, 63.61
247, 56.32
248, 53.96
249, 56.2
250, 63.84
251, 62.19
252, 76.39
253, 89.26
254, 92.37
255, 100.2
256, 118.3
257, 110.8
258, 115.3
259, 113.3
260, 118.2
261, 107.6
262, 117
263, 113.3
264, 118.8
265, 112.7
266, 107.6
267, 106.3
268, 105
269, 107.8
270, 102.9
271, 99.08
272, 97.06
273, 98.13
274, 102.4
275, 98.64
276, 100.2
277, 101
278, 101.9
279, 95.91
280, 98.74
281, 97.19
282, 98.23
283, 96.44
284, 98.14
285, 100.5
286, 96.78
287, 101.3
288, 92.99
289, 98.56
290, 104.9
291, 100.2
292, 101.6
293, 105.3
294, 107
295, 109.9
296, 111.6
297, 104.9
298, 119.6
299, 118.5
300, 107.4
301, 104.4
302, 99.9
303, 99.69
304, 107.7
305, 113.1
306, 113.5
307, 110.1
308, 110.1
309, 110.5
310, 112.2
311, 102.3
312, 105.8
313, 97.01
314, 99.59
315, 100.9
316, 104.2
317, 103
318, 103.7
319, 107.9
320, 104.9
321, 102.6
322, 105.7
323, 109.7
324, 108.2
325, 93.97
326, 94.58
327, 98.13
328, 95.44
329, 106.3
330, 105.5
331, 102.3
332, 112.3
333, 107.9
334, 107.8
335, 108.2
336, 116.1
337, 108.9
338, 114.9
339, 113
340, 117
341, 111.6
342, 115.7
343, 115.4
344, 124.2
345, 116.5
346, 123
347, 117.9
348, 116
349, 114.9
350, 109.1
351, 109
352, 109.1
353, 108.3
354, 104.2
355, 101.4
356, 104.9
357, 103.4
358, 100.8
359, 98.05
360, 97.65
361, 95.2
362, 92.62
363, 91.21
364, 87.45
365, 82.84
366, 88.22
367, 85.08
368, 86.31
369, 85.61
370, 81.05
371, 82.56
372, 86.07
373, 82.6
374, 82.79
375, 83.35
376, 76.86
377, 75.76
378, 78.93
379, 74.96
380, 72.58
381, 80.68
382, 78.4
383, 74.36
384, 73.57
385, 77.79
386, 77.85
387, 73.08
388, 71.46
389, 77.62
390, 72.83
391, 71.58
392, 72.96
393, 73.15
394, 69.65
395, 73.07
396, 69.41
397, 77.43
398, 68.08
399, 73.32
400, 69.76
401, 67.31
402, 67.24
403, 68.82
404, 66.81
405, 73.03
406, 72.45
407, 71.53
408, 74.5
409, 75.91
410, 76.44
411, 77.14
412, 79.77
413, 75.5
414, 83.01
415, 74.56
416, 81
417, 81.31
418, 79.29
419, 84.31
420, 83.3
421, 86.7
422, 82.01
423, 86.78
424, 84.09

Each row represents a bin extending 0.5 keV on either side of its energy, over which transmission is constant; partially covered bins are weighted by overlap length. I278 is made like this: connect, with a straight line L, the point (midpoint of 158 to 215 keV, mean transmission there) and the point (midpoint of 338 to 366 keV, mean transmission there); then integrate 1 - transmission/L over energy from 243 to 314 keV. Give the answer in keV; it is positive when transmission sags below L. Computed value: 9.5 keV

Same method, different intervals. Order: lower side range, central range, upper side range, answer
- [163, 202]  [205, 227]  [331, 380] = 4.3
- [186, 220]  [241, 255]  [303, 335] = 5.1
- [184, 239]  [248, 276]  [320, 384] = 2.1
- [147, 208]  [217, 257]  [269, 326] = 9.4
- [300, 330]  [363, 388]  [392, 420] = 1.2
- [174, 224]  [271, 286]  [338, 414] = 1.1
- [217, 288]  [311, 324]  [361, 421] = -2.6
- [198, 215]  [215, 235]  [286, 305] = 2.4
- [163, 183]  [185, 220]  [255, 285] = 0.2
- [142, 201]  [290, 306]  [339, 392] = -0.5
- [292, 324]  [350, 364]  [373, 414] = -2.0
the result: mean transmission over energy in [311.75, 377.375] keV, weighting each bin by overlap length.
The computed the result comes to 102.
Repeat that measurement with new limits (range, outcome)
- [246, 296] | 98.3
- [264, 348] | 106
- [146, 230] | 119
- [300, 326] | 105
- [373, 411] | 74.1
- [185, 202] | 137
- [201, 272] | 97.1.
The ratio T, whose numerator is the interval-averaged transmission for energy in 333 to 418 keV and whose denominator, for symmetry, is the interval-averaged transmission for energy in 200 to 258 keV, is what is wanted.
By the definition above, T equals 0.9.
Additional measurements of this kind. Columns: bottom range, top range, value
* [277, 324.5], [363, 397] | 0.75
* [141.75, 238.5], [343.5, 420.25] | 0.73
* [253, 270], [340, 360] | 1.01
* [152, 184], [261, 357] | 0.85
